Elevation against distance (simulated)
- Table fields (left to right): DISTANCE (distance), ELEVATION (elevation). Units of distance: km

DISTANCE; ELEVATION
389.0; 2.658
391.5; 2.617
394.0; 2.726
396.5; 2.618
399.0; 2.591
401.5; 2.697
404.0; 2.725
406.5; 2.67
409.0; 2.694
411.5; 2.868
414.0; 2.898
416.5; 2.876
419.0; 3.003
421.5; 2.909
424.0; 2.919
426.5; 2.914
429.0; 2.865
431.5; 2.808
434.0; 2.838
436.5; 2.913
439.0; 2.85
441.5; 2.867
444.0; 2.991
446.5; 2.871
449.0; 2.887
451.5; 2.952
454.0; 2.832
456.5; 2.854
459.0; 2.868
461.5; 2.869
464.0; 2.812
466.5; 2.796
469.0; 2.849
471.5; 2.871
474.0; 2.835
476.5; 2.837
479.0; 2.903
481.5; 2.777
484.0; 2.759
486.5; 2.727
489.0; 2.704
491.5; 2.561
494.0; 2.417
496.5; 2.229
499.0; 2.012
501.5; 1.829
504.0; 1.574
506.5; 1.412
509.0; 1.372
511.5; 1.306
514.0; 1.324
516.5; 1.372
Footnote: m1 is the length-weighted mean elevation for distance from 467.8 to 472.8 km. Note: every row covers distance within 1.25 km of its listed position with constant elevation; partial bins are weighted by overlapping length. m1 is 2.86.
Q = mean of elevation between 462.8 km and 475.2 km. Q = 2.83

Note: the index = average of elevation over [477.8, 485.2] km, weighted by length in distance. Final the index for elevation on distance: 2.81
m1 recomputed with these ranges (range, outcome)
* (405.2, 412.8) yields 2.74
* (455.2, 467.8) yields 2.84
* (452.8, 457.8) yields 2.84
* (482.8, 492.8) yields 2.69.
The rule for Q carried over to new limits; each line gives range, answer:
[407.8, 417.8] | 2.84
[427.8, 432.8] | 2.84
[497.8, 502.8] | 1.92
